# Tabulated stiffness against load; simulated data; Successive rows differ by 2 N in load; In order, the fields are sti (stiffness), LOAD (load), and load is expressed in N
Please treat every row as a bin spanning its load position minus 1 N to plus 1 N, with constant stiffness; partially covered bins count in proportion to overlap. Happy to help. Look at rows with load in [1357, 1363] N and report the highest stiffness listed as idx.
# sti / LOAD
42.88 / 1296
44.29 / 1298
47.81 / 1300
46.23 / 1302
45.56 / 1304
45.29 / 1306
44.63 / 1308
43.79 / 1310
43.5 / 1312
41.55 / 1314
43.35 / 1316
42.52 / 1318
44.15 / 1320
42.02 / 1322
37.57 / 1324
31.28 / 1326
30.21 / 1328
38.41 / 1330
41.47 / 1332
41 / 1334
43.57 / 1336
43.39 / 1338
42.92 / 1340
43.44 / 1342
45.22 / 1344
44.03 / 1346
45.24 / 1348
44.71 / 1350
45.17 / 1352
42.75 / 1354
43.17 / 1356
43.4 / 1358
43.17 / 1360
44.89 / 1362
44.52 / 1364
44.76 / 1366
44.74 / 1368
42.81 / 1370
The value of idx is 44.89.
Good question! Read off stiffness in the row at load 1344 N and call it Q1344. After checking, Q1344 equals 45.22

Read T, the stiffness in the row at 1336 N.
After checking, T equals 43.57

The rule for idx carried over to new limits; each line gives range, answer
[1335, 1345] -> 45.22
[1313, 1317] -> 43.35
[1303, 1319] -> 45.56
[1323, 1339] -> 43.57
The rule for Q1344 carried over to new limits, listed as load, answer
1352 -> 45.17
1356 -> 43.17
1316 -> 43.35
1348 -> 45.24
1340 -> 42.92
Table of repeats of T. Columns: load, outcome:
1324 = 37.57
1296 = 42.88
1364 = 44.52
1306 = 45.29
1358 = 43.4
